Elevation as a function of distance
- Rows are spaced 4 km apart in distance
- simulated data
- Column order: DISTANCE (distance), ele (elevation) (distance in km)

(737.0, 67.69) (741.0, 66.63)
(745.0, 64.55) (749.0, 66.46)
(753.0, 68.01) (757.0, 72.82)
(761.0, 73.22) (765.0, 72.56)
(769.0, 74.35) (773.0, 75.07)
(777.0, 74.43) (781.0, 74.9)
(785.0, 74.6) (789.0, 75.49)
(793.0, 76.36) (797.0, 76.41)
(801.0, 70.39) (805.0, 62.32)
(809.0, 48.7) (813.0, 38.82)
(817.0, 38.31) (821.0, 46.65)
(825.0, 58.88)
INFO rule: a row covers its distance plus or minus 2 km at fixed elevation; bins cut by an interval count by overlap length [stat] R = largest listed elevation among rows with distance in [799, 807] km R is 70.39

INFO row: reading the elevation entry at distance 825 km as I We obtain 58.88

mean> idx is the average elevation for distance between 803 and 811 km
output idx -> 55.5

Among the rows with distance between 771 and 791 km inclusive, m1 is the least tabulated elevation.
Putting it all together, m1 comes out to 74.43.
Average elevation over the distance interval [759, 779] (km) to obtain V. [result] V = 73.9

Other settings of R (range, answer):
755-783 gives 75.07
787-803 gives 76.41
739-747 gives 66.63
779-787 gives 74.9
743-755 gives 68.01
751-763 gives 73.22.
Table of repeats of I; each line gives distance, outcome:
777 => 74.43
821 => 46.65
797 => 76.41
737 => 67.69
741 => 66.63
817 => 38.31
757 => 72.82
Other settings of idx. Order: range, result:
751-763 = 71.3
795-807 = 69.7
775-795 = 75.2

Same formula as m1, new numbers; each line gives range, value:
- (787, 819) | 38.31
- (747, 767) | 66.46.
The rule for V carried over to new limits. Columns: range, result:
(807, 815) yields 43.8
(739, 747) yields 65.6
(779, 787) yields 74.8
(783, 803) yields 74.6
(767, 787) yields 74.7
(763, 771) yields 73.5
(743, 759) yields 68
